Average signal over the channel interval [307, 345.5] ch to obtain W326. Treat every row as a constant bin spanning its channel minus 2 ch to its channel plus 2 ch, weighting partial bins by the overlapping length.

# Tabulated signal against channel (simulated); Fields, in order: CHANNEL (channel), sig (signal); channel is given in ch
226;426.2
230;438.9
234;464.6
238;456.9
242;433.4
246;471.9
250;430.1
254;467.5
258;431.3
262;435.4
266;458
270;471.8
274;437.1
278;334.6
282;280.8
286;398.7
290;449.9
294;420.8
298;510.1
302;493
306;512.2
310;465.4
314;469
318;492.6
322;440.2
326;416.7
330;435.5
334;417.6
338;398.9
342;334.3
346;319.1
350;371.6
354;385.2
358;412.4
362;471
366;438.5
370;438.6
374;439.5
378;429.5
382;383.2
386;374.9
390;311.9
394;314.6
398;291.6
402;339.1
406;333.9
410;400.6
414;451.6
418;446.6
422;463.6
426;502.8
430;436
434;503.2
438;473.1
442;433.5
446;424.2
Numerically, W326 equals 428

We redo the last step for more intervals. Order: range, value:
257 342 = 434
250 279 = 437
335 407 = 378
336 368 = 391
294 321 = 483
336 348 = 351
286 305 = 463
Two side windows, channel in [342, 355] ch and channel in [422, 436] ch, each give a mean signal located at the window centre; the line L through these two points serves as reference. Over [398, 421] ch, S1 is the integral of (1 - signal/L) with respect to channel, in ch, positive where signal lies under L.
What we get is 3.1 ch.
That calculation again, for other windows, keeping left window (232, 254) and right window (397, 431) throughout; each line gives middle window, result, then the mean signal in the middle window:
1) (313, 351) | 1.9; 409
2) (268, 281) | 1.2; 404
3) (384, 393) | 1.6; 340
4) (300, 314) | -1.6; 487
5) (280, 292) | 1.8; 376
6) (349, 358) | 0.8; 387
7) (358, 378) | -1.0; 442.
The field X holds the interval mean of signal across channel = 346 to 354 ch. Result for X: 362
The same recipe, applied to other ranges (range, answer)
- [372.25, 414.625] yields 367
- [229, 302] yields 434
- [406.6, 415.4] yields 410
